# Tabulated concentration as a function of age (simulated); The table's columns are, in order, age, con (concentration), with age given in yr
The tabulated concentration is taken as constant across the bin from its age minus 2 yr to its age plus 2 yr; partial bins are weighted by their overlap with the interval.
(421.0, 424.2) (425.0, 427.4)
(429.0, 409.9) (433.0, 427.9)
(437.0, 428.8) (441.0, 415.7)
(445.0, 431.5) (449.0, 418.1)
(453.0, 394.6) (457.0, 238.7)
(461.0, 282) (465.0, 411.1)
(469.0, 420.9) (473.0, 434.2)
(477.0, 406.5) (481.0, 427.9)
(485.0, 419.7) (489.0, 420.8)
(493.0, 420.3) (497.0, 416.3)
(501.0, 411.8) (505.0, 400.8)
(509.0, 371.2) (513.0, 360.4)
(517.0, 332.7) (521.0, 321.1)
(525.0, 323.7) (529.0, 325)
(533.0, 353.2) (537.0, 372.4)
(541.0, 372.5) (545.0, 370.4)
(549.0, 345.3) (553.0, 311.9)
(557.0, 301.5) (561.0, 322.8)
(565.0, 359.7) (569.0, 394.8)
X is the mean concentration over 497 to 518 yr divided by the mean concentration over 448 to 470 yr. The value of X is 1.07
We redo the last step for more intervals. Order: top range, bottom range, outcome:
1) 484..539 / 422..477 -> 0.94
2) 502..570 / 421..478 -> 0.88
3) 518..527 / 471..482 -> 0.77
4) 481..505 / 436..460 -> 1.09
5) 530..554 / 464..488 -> 0.84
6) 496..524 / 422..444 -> 0.88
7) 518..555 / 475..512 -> 0.84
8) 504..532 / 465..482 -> 0.82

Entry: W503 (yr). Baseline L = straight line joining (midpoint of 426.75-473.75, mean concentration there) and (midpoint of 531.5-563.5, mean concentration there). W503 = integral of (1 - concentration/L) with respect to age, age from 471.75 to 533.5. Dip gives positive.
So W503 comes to -3.0 yr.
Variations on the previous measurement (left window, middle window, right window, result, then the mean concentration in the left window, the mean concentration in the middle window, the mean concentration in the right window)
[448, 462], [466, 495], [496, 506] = -3.6 yr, 331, 421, 410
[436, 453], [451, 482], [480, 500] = 3.3 yr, 420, 375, 420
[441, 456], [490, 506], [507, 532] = -2.4 yr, 403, 414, 340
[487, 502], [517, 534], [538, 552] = 2.3 yr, 418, 330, 360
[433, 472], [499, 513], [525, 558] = -1.1 yr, 386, 390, 344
